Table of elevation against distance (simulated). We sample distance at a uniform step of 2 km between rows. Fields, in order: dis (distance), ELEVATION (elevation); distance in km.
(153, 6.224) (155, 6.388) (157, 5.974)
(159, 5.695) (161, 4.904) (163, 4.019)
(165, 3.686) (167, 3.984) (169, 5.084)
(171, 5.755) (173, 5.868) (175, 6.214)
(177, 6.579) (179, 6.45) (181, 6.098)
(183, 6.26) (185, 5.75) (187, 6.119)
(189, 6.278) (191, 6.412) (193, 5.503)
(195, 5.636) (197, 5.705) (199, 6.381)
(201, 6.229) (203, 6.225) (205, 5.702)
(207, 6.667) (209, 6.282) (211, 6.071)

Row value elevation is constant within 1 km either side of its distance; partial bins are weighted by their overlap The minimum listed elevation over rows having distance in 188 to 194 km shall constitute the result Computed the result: 5.503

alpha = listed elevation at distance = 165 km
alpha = 3.686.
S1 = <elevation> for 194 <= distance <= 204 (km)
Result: 6.04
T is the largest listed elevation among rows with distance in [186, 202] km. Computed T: 6.412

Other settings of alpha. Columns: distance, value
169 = 5.084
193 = 5.503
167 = 3.984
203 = 6.225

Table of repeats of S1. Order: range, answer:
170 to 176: 5.95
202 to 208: 6.2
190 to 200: 5.93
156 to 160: 5.83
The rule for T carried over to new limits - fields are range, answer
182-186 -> 6.26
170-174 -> 5.868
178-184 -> 6.45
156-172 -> 5.974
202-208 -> 6.667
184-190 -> 6.278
